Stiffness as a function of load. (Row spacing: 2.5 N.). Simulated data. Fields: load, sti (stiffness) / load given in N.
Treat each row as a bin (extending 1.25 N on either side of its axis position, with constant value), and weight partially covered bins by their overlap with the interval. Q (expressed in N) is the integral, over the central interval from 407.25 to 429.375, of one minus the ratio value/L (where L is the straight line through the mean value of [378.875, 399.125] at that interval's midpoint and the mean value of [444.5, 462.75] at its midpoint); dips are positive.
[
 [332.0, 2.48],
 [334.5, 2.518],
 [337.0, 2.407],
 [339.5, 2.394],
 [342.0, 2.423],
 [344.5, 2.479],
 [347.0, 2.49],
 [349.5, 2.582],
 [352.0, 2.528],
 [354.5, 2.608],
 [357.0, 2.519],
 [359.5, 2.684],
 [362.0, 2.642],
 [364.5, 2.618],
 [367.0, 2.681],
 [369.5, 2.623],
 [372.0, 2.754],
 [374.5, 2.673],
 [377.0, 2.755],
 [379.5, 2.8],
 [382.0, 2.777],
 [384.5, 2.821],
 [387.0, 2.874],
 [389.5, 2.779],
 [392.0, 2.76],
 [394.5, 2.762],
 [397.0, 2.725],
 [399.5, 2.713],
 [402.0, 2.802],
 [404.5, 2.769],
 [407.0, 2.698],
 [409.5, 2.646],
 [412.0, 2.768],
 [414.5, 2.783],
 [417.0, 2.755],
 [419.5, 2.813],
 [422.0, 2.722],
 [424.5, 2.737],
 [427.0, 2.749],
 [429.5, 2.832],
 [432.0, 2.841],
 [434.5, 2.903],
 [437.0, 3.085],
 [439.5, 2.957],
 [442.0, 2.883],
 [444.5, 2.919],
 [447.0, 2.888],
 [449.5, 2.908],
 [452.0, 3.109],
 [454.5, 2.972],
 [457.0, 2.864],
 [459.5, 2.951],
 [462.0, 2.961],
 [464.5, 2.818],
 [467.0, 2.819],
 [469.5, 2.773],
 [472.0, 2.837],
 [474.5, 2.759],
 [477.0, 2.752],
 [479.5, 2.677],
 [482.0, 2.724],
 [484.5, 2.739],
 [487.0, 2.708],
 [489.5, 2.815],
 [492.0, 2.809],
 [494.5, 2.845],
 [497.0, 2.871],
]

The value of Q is 0.8 N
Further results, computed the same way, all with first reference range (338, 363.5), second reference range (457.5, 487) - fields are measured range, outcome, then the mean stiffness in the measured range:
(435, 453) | -1.5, 2.96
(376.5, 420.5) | -2.1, 2.77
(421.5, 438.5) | -0.9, 2.85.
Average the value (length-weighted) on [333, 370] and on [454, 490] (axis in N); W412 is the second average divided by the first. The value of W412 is 1.1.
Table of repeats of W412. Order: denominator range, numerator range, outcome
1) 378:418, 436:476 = 1.05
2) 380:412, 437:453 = 1.07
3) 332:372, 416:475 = 1.13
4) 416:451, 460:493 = 0.97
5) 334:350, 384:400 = 1.13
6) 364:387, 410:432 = 1.01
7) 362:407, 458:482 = 1.03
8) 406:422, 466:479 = 1.01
